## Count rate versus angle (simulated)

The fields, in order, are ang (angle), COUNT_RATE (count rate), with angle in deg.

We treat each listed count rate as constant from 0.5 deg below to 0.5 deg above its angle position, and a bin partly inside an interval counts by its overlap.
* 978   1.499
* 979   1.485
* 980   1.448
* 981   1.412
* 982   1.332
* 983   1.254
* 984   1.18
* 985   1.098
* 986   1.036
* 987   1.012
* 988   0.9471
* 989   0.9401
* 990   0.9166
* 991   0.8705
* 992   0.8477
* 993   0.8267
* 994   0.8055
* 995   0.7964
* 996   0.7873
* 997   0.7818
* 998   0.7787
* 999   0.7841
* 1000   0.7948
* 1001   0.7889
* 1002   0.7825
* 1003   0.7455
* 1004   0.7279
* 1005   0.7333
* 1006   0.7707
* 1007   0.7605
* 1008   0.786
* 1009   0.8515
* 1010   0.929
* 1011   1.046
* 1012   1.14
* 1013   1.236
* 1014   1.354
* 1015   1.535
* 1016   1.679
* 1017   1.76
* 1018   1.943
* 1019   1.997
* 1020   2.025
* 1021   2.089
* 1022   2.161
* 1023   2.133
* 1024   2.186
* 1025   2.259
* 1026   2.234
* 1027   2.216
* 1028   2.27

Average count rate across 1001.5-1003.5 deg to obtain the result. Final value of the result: 0.764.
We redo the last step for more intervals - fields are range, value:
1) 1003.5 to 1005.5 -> 0.731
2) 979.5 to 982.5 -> 1.4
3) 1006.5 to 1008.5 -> 0.773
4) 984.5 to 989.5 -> 1.01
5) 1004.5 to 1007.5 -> 0.755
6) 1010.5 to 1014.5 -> 1.19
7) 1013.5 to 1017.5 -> 1.58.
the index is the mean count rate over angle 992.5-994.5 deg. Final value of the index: 0.816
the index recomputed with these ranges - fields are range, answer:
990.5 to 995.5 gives 0.829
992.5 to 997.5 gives 0.8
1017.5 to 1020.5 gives 1.99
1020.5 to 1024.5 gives 2.14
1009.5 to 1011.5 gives 0.988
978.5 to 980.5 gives 1.47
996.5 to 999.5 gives 0.782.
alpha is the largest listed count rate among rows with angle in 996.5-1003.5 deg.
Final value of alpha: 0.7948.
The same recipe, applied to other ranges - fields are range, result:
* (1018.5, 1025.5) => 2.259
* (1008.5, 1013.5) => 1.236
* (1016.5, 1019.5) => 1.997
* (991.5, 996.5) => 0.8477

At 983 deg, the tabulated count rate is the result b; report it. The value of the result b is 1.254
